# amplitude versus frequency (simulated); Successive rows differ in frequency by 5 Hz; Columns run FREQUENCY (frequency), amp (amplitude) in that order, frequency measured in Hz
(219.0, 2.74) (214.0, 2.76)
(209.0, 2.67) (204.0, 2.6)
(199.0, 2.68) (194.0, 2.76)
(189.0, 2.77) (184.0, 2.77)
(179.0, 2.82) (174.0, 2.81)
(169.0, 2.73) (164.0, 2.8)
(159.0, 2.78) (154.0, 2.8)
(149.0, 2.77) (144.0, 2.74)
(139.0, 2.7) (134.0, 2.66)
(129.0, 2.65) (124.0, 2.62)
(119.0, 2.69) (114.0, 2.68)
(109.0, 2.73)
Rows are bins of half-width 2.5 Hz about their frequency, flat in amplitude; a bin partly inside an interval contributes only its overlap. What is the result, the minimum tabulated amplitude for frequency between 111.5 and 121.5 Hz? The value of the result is 2.68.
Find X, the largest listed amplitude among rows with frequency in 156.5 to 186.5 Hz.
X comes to 2.82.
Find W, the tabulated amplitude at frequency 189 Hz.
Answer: 2.77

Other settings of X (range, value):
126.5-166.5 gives 2.8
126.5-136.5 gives 2.66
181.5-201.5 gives 2.77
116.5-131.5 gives 2.69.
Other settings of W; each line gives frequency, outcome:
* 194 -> 2.76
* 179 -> 2.82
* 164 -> 2.8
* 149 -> 2.77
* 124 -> 2.62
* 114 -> 2.68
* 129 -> 2.65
